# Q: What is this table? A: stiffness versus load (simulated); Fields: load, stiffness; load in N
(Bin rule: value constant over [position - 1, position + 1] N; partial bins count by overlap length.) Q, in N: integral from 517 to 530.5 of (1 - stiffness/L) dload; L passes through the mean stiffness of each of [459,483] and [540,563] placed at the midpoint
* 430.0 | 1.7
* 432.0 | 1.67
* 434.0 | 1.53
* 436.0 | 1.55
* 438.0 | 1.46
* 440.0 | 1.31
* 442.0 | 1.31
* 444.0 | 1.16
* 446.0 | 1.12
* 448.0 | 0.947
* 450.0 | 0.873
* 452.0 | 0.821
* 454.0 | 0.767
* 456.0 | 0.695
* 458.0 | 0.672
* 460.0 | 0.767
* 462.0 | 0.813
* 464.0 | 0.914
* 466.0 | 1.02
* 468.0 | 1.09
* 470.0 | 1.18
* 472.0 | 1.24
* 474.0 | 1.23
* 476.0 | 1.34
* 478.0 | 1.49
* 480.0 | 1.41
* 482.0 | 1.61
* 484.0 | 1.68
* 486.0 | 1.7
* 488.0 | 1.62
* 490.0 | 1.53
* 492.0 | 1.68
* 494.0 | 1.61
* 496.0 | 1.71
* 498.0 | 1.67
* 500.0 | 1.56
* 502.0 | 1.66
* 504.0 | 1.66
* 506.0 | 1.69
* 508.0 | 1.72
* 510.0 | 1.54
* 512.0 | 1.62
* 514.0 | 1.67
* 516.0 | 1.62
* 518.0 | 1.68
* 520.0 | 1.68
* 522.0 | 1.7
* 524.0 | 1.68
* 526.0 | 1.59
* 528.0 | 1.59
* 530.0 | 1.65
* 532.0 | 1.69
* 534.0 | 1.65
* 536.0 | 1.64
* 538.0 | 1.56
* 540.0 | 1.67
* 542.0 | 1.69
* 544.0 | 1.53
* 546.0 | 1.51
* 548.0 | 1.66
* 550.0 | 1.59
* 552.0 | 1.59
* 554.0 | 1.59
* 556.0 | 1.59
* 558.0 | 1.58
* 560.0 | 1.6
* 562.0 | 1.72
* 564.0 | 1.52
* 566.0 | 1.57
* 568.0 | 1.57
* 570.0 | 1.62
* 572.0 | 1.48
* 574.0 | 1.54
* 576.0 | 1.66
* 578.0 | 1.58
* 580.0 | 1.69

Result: -1.81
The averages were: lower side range 1.18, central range 1.65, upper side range 1.61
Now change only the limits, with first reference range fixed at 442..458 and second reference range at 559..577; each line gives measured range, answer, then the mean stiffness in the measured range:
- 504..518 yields -4.23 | 1.65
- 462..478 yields -1.66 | 1.15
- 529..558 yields -3.36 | 1.61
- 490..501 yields -4.28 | 1.64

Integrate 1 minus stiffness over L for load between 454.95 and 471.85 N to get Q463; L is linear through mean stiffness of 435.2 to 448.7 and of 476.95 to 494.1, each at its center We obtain 6.16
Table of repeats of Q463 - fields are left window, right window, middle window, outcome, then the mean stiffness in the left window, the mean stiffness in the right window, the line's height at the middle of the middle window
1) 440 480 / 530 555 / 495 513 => -4.0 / 1.04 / 1.62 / 1.35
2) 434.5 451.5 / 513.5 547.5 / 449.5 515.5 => 3.4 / 1.21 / 1.64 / 1.4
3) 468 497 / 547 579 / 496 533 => -2.9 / 1.49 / 1.59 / 1.53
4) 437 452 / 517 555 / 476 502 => -4.1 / 1.15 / 1.63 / 1.38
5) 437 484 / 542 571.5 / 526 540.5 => -1.6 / 1.11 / 1.59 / 1.47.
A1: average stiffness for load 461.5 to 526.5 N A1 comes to 1.51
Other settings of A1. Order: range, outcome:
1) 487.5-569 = 1.63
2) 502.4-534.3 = 1.65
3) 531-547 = 1.62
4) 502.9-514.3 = 1.65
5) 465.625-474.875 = 1.16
